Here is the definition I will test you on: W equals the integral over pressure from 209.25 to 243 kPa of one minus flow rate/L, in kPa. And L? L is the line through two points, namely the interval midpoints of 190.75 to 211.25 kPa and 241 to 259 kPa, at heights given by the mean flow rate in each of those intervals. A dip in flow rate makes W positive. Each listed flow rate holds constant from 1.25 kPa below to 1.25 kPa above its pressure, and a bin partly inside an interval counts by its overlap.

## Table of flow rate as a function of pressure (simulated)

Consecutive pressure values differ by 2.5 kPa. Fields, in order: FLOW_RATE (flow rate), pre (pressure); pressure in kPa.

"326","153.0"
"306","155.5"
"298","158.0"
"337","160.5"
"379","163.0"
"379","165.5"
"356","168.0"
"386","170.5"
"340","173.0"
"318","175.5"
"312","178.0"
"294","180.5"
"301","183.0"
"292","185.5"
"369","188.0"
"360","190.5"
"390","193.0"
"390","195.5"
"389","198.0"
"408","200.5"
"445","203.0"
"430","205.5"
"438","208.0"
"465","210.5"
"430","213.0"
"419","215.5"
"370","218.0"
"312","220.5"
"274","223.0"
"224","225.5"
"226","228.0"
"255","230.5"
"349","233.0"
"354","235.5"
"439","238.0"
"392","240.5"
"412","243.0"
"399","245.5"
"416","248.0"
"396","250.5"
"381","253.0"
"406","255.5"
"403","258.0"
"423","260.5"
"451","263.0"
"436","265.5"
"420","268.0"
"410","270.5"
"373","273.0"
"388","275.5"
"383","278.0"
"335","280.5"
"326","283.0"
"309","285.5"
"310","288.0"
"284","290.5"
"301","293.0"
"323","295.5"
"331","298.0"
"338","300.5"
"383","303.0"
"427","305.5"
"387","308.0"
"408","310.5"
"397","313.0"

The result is 4.9 kPa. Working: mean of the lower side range 415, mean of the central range 349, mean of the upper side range 401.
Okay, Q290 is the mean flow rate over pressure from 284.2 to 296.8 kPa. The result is 306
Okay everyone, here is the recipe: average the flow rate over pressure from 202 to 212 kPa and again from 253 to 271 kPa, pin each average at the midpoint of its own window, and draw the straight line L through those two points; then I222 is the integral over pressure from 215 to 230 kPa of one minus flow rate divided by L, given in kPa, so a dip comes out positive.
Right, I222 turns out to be 4.9 kPa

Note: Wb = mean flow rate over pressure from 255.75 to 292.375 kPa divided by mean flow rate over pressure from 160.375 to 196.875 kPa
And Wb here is 1.1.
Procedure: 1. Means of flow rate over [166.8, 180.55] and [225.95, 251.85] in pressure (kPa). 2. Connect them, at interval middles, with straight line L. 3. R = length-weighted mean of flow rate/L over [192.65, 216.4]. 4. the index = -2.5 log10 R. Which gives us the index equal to -0.208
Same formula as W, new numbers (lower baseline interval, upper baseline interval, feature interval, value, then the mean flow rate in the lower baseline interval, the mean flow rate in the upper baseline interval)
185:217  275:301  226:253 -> 0.63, 404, 328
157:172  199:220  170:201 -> 3.16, 357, 421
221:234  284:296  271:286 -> -3.02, 267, 305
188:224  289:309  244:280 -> -3.90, 394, 346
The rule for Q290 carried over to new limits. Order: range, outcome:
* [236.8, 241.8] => 415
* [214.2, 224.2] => 345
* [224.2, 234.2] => 263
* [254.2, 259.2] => 404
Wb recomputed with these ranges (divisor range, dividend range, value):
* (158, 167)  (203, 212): 1.25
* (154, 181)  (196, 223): 1.19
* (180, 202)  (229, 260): 1.07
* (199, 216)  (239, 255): 0.92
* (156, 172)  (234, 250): 1.13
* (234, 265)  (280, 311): 0.84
